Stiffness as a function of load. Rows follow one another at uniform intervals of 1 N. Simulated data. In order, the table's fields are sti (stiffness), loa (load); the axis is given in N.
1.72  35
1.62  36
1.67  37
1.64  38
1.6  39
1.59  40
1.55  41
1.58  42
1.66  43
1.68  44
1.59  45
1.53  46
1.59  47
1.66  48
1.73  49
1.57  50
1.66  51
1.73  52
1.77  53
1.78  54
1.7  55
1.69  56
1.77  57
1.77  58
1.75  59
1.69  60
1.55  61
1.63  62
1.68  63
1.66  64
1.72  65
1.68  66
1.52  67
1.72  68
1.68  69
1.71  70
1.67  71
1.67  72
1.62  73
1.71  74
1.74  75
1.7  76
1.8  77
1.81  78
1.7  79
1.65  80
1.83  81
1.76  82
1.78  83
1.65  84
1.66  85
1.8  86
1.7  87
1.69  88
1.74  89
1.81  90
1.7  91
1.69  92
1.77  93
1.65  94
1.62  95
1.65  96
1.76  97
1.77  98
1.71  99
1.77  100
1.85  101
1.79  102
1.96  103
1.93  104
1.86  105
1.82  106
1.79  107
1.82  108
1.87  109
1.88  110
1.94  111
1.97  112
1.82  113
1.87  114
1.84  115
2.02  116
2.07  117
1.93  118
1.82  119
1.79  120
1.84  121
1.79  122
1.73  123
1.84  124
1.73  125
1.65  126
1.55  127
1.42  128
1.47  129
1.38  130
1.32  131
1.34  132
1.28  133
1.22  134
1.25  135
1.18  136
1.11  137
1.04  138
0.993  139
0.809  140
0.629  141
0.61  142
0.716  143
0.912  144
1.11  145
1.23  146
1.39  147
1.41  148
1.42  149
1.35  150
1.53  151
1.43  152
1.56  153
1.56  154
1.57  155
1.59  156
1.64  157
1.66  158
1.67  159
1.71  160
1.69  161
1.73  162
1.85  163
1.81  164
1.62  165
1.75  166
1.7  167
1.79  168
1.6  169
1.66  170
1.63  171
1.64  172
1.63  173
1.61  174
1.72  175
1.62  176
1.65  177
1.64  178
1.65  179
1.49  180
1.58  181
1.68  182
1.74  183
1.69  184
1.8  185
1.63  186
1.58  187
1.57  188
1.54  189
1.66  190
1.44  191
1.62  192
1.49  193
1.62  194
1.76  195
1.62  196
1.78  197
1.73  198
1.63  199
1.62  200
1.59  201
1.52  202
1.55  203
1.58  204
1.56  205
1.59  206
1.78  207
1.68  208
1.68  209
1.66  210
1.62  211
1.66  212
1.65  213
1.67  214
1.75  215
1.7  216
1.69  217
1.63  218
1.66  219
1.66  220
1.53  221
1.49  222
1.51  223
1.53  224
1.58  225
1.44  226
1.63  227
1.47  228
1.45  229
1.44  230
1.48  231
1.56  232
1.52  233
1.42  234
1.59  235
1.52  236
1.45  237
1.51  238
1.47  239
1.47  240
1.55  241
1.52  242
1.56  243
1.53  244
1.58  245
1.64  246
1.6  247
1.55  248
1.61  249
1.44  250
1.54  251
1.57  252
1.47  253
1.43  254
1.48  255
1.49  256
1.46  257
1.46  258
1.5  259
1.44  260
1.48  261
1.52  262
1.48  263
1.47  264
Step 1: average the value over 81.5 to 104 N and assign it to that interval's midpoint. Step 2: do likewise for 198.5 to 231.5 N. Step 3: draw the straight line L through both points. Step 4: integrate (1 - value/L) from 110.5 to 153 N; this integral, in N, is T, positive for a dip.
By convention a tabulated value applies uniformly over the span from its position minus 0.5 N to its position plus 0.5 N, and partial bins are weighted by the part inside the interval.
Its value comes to 6.30 N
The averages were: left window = 1.74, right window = 1.6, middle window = 1.45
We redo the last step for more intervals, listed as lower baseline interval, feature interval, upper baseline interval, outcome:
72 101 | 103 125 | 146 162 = -2.91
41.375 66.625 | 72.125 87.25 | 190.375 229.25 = -0.59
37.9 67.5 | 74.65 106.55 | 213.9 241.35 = -2.35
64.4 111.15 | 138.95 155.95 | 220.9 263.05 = 4.60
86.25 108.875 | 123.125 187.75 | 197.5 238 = 7.68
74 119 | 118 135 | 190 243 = 1.64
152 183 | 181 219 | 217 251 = -1.09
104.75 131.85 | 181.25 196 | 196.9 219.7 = 0.40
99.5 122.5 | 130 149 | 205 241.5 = 7.34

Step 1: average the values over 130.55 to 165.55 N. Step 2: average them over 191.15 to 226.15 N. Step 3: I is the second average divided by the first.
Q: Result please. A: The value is 1.21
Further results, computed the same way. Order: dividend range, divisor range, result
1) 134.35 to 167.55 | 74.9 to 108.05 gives 0.78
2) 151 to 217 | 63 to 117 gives 0.93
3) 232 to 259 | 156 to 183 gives 0.91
